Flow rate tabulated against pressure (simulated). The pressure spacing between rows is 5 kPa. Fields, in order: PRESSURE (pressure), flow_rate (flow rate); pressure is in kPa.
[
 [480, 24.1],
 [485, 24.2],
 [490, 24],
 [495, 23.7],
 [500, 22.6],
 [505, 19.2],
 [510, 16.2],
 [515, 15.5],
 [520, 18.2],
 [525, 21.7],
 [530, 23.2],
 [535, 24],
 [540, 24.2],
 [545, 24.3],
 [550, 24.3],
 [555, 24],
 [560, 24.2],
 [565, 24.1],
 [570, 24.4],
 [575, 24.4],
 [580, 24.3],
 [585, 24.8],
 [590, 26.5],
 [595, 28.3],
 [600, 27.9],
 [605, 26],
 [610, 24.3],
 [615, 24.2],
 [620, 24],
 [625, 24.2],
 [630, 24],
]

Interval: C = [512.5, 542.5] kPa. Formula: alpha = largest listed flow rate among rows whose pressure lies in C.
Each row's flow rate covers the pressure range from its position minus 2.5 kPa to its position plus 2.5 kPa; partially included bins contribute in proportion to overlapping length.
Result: 24.2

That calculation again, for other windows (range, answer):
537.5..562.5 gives 24.3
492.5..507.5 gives 23.7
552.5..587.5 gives 24.8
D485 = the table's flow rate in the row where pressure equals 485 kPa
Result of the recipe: 24.2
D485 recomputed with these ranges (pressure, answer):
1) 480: 24.1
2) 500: 22.6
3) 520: 18.2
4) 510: 16.2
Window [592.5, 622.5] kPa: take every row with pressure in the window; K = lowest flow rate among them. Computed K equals 24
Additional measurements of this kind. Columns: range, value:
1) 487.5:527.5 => 15.5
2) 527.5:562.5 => 23.2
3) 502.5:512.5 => 16.2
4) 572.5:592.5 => 24.3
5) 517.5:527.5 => 18.2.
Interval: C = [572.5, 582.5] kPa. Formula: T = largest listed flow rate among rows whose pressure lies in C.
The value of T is 24.4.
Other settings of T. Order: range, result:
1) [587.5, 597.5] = 28.3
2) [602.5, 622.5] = 26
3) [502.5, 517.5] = 19.2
